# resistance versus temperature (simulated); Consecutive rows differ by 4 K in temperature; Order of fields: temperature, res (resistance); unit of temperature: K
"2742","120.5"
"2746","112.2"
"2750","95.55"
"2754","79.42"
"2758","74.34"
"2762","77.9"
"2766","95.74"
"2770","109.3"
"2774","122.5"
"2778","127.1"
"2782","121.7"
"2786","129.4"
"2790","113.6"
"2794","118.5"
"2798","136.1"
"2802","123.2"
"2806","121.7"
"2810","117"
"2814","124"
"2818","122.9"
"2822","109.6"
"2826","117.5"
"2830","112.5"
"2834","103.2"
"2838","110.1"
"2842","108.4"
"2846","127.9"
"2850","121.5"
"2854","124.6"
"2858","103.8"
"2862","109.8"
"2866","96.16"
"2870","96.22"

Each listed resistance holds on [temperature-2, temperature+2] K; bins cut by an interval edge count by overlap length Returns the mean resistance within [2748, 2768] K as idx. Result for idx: 84.6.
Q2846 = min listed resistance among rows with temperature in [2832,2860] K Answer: 103.2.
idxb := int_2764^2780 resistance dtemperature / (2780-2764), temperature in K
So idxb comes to 114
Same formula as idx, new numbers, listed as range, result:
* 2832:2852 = 114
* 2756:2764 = 76.1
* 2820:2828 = 114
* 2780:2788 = 126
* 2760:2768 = 86.8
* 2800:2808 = 122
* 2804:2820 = 121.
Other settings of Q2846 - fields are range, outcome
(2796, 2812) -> 117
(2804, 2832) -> 109.6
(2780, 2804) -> 113.6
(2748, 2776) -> 74.34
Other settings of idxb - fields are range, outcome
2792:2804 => 126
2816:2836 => 113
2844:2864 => 118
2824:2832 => 115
